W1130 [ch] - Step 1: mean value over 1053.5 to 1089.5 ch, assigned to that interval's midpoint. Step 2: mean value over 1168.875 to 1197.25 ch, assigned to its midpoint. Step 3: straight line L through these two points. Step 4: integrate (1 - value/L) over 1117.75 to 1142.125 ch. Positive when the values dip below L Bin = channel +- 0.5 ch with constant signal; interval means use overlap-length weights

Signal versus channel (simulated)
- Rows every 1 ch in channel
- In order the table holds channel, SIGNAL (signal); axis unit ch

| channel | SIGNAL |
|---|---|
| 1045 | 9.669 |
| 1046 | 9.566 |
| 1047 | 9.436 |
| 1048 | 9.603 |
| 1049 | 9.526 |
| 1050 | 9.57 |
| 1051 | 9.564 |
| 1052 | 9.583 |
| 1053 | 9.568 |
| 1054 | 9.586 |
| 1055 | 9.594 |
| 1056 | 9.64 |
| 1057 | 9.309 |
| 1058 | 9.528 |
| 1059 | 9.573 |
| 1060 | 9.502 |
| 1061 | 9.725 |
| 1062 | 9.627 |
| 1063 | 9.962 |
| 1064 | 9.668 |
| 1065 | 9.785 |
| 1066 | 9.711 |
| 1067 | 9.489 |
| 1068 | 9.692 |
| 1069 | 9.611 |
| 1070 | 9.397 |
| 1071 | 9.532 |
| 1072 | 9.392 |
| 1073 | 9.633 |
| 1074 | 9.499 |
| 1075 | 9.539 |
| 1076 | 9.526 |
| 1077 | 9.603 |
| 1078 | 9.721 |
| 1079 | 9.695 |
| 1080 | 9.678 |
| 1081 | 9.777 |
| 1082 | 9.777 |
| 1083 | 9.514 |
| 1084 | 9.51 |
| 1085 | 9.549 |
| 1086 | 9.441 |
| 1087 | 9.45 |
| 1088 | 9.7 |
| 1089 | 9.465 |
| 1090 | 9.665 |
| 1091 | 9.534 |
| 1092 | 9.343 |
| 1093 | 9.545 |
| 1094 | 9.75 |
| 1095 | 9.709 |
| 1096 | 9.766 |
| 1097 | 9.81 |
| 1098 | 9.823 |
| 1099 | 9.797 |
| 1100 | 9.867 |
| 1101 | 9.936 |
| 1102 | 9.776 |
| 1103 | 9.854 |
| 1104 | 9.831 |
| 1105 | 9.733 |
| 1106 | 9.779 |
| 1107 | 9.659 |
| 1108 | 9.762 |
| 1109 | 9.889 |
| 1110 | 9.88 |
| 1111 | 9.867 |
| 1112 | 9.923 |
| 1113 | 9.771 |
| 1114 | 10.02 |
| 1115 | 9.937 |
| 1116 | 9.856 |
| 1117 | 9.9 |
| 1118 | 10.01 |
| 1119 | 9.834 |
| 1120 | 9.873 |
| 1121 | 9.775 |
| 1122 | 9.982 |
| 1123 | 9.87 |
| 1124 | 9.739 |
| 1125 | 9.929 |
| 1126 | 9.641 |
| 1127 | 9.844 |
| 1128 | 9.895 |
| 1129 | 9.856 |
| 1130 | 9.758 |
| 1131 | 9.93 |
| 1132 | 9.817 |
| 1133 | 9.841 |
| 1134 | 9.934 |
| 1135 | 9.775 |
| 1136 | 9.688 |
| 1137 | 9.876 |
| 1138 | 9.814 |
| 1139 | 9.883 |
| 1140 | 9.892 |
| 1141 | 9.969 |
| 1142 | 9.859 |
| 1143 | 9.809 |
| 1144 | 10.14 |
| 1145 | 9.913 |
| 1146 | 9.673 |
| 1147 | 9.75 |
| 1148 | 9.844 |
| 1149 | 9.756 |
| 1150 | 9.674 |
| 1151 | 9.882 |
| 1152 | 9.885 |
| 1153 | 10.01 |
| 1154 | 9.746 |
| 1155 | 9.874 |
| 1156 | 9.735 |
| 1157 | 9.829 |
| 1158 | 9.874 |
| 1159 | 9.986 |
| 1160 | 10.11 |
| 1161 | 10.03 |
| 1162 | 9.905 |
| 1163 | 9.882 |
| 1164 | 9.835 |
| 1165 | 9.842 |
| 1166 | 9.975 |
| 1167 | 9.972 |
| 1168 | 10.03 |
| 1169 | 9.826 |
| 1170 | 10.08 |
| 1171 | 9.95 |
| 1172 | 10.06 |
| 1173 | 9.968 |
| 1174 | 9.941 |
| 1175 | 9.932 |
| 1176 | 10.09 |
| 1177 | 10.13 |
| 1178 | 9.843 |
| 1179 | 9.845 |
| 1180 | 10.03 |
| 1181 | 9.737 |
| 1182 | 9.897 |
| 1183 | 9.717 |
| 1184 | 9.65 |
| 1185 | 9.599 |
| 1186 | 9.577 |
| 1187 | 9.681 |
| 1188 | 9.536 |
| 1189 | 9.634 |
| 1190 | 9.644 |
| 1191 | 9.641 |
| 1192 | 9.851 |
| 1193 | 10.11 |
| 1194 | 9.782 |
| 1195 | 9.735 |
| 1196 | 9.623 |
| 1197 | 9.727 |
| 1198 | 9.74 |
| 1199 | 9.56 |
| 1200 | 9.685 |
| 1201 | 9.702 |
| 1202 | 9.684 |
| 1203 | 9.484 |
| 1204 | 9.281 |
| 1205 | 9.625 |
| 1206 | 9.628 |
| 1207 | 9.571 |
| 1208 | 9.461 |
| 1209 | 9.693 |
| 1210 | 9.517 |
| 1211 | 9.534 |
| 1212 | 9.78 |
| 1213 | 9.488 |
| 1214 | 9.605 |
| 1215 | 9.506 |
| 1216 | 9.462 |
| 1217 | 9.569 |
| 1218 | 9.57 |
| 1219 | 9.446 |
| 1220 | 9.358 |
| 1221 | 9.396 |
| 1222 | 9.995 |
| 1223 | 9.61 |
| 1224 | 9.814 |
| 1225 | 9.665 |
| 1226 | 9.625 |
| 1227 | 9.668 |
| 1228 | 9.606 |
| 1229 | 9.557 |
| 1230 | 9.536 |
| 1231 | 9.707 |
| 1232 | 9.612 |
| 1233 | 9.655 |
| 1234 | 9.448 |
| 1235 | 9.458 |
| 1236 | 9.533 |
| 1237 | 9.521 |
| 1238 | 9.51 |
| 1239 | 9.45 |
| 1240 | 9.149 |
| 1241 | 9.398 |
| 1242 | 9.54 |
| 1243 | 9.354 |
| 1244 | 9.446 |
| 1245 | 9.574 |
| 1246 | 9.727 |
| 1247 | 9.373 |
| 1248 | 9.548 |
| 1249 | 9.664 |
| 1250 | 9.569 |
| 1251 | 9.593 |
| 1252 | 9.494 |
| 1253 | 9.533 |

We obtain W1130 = -0.3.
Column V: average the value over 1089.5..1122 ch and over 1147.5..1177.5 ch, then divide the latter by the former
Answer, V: 1.01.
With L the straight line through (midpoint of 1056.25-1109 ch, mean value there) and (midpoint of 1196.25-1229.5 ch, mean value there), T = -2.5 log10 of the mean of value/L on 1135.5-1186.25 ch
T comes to -0.029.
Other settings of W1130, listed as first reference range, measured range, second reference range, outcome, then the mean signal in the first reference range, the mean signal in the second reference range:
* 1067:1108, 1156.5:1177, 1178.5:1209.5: -0.6 ch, 9.65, 9.68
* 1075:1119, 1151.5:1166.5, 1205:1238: -0.4 ch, 9.73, 9.58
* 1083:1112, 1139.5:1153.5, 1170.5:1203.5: -0.2 ch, 9.7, 9.78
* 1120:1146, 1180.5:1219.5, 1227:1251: 0.0 ch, 9.85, 9.52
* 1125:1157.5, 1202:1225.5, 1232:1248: 0.0 ch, 9.84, 9.48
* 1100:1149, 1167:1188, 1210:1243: -0.4 ch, 9.85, 9.55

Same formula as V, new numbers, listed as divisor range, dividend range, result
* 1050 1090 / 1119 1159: 1.03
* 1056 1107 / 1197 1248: 0.99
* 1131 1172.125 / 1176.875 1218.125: 0.98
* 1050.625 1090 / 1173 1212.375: 1.01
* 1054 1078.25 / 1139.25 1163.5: 1.03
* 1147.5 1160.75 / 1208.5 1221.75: 0.97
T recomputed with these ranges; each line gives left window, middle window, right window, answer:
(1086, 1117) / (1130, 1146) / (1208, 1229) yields -0.02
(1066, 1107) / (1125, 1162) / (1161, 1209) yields -0.01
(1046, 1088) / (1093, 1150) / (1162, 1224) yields -0.02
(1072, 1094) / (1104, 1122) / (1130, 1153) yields -0.02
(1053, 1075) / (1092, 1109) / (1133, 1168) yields -0.01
